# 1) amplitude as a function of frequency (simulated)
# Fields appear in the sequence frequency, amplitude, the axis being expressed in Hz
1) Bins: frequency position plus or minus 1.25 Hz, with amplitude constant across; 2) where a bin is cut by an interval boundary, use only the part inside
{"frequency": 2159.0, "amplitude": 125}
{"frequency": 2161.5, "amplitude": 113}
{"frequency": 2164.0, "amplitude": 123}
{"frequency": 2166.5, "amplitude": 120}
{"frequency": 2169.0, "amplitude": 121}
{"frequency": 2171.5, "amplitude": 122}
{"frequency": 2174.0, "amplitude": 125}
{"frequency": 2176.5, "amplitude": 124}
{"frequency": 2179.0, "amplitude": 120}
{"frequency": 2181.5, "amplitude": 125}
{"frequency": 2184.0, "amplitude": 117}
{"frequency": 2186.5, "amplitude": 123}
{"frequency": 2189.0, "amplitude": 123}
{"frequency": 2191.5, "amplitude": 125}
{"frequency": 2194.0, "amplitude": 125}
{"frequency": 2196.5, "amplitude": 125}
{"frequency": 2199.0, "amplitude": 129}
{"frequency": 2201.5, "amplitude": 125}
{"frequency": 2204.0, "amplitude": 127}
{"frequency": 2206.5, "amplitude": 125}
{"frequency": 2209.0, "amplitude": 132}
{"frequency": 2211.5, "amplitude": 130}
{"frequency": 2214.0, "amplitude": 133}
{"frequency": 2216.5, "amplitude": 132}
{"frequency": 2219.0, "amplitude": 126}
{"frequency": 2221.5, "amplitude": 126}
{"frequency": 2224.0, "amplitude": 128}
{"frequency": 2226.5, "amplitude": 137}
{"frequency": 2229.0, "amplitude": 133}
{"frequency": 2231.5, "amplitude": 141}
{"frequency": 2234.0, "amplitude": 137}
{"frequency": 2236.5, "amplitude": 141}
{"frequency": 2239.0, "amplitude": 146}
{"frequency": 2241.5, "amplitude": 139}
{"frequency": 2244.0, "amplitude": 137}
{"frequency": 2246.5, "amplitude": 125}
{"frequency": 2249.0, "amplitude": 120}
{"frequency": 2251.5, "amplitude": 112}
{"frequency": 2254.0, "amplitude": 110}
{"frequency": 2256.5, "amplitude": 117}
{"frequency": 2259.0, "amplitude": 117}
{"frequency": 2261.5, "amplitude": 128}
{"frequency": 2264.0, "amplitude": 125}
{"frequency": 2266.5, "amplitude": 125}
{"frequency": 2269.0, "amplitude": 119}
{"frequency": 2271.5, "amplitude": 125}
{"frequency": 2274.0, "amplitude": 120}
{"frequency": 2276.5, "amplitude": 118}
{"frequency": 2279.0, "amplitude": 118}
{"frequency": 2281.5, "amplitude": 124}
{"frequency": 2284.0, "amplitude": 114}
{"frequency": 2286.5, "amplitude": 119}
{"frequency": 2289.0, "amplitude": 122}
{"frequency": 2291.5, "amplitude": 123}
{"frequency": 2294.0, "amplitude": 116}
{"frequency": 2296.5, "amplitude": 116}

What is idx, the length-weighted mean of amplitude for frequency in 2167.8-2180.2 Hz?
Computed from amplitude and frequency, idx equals 122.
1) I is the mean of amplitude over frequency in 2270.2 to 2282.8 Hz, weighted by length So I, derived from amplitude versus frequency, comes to 121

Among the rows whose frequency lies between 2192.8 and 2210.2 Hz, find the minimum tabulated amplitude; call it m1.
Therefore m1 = 125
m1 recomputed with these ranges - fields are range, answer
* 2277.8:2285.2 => 114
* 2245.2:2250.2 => 120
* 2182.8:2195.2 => 117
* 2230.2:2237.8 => 137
